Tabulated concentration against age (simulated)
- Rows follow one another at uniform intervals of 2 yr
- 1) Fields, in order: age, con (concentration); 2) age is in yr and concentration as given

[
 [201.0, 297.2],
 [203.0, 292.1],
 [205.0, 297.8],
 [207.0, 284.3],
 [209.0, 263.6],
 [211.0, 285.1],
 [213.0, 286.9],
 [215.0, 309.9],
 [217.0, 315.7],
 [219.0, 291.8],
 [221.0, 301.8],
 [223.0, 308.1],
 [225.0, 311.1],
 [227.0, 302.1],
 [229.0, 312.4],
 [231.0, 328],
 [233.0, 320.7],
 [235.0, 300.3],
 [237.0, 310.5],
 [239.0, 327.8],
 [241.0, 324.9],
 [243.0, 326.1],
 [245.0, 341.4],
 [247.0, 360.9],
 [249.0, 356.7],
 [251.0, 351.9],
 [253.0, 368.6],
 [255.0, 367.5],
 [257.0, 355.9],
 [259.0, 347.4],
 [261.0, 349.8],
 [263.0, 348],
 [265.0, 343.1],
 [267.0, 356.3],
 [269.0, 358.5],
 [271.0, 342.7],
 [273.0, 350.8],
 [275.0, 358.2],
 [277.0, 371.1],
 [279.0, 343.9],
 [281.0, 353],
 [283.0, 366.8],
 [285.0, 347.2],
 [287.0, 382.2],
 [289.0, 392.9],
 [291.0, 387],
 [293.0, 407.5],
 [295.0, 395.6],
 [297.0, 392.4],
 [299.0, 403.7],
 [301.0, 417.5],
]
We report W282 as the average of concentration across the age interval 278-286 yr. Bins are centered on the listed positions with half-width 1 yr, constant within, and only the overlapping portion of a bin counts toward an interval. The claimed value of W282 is 353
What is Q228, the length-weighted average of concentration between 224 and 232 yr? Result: 313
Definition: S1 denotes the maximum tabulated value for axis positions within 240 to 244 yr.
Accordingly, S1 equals 326.1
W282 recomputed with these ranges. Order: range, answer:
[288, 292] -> 390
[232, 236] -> 310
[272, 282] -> 355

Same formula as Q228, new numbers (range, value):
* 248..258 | 360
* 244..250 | 353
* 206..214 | 280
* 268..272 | 351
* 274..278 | 365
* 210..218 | 299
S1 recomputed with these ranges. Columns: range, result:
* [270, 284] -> 371.1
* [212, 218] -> 315.7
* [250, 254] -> 368.6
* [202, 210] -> 297.8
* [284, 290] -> 392.9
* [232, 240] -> 327.8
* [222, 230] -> 312.4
